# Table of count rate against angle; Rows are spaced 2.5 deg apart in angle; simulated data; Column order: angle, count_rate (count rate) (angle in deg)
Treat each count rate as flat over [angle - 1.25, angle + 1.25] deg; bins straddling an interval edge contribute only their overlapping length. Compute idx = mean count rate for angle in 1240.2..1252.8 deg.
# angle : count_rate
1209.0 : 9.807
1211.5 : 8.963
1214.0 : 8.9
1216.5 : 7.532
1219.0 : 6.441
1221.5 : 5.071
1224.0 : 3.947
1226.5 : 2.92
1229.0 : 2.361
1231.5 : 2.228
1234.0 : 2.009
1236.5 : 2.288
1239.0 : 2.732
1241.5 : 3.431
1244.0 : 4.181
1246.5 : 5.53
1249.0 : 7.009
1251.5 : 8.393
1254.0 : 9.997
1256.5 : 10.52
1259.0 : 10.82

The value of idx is 5.71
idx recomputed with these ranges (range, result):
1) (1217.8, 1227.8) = 4.57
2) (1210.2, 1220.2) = 7.98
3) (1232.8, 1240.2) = 2.34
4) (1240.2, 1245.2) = 3.79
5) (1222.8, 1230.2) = 3.07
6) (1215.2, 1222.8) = 6.35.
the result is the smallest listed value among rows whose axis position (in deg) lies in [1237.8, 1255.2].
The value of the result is 2.732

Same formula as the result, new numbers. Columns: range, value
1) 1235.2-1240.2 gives 2.288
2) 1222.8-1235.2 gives 2.009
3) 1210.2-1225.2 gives 3.947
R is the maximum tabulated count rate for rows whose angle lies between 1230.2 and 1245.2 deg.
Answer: 4.181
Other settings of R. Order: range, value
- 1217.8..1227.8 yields 6.441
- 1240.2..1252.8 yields 8.393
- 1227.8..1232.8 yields 2.361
